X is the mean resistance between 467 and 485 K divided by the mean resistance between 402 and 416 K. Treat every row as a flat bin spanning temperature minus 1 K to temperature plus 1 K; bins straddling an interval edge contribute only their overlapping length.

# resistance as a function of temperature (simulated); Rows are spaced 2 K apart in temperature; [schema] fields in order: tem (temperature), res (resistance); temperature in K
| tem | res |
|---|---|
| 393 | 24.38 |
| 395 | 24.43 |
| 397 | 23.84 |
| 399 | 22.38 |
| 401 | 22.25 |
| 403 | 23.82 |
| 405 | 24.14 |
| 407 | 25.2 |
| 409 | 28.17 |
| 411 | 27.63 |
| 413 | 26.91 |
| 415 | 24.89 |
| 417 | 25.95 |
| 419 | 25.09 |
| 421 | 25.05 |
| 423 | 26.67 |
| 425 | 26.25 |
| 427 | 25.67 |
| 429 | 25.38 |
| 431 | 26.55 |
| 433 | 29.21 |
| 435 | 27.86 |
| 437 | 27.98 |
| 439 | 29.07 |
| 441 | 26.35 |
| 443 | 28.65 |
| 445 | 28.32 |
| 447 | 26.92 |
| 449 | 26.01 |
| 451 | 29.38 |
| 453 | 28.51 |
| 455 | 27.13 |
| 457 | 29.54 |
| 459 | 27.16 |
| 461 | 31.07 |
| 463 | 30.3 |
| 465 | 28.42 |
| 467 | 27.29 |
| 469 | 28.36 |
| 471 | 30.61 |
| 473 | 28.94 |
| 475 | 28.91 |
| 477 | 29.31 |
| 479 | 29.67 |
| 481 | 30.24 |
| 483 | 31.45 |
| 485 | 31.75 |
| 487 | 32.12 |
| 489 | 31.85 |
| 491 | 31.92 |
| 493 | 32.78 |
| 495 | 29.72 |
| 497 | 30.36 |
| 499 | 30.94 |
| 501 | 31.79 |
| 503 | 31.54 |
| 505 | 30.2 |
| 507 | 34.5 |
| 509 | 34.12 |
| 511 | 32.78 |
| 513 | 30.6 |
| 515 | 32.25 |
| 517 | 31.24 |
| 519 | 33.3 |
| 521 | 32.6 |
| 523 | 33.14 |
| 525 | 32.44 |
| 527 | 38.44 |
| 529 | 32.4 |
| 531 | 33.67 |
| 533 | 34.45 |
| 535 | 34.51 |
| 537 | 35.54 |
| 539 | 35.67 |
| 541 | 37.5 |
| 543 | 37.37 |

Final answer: 1.1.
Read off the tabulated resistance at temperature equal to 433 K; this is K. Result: 29.21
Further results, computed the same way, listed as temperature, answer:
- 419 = 25.09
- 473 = 28.94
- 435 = 27.86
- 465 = 28.42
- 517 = 31.24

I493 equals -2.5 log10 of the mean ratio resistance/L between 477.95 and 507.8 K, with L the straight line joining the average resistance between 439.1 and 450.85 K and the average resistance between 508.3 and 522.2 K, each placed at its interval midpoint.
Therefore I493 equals -0.02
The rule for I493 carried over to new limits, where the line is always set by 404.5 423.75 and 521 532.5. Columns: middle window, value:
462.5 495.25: 0.01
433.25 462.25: 0.01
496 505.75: 0.04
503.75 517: 0.02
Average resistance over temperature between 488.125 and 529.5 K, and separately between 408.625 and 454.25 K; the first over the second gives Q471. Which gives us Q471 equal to 1.20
